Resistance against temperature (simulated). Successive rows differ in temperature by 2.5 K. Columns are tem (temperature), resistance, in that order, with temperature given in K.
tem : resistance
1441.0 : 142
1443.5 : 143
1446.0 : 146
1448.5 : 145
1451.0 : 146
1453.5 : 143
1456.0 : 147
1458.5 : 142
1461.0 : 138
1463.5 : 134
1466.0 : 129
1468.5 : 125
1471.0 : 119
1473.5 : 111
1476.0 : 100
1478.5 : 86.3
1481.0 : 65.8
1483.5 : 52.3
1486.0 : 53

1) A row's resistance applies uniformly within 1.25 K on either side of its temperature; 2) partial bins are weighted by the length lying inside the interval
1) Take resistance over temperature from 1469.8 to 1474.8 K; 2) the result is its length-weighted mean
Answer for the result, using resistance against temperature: 115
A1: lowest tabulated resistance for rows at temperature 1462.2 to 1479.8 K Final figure 86.3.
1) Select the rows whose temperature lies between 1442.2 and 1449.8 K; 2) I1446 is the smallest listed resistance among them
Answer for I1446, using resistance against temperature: 143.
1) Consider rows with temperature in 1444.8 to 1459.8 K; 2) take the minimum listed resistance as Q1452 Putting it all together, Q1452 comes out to 142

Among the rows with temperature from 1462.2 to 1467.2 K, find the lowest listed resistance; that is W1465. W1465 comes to 129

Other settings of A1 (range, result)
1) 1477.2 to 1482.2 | 65.8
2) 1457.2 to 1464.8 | 134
